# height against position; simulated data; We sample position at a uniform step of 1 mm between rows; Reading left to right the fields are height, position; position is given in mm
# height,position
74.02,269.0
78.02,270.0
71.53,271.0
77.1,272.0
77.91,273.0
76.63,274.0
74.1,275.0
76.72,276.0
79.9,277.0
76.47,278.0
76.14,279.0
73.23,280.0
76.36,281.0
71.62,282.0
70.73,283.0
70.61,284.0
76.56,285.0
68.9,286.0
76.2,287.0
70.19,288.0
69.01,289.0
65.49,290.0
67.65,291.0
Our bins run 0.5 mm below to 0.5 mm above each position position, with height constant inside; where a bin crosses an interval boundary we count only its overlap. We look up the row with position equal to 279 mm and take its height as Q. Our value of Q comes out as 76.14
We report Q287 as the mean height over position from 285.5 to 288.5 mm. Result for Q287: 71.8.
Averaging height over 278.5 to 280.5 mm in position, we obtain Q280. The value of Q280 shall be 74.7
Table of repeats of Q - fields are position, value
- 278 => 76.47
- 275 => 74.1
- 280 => 73.23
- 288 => 70.19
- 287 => 76.2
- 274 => 76.63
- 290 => 65.49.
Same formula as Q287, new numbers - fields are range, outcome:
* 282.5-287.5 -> 72.6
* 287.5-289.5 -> 69.6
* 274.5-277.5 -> 76.9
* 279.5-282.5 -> 73.7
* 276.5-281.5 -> 76.4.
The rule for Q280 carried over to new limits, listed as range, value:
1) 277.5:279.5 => 76.3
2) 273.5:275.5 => 75.4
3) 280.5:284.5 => 72.3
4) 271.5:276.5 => 76.5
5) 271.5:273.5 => 77.5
